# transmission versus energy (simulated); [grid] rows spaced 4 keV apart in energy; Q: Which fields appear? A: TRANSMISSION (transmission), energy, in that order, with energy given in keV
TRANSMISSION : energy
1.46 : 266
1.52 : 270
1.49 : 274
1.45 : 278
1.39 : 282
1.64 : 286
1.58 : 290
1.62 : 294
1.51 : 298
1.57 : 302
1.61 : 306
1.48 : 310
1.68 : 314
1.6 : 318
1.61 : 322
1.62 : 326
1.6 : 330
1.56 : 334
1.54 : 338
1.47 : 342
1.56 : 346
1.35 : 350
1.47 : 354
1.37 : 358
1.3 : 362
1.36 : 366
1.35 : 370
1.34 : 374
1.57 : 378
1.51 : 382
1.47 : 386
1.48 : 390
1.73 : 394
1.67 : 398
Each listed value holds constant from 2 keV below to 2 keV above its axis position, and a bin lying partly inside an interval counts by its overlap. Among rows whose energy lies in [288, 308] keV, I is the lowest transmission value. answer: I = 1.51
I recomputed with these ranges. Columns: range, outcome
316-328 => 1.6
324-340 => 1.54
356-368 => 1.3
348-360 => 1.35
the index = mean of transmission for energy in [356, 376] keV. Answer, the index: 1.34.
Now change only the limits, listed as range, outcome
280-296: 1.56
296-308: 1.56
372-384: 1.47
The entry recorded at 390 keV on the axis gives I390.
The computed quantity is 1.48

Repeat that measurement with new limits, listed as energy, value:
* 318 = 1.6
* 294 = 1.62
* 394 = 1.73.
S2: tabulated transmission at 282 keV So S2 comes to 1.39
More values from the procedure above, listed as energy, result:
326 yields 1.62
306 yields 1.61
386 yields 1.47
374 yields 1.34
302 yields 1.57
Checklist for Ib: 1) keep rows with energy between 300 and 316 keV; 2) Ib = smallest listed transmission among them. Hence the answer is 1.48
